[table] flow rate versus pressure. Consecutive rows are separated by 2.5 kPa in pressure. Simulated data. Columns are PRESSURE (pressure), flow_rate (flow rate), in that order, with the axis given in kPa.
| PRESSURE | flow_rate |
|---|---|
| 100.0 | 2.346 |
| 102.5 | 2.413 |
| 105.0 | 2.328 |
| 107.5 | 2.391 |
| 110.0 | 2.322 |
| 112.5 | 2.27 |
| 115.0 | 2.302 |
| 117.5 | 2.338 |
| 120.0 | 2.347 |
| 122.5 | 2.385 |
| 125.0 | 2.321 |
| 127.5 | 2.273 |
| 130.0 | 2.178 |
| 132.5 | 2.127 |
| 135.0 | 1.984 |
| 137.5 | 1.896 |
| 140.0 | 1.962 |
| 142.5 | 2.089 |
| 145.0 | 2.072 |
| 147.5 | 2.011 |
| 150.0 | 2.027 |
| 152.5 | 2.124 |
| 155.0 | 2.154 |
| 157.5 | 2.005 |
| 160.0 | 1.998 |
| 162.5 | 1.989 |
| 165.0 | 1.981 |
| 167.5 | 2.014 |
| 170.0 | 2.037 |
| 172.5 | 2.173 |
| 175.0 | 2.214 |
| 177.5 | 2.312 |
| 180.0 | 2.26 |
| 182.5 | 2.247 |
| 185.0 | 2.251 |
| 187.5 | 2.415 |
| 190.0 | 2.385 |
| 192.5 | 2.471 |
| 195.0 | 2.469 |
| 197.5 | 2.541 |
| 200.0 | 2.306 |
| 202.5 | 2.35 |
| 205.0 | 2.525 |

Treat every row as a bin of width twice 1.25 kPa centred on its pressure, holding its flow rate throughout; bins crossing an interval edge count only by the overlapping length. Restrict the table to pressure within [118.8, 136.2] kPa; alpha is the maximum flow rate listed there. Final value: 2.385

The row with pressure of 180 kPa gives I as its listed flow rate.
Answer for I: 2.26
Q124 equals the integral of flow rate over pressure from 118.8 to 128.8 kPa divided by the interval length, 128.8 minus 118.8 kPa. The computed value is 2.33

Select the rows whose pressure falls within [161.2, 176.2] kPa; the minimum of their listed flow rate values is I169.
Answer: 1.981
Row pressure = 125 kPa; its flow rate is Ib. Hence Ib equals 2.321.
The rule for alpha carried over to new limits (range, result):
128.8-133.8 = 2.178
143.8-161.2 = 2.154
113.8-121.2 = 2.347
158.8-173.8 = 2.173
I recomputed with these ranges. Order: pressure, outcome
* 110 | 2.322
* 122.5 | 2.385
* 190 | 2.385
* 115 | 2.302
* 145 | 2.072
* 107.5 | 2.391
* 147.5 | 2.011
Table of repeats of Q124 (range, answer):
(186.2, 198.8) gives 2.45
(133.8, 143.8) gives 1.98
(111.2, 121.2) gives 2.31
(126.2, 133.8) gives 2.19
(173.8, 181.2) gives 2.26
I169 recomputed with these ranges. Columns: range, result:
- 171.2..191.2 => 2.173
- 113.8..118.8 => 2.302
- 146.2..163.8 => 1.989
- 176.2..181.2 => 2.26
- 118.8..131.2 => 2.178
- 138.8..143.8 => 1.962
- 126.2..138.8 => 1.896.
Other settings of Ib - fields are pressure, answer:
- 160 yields 1.998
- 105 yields 2.328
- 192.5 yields 2.471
